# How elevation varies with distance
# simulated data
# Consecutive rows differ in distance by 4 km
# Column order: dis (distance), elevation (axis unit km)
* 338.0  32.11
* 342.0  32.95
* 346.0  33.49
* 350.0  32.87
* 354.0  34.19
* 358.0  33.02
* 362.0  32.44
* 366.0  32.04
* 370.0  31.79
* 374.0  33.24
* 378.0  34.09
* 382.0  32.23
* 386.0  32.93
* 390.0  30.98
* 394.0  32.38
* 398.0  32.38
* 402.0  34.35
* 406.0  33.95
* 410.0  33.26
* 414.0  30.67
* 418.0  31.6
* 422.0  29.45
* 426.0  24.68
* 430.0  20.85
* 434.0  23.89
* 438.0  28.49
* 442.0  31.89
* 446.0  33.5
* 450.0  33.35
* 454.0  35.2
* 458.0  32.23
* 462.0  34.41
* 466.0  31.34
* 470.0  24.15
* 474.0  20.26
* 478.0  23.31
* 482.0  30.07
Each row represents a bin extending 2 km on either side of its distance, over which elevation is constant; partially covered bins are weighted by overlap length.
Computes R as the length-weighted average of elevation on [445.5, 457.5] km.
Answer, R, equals 33.9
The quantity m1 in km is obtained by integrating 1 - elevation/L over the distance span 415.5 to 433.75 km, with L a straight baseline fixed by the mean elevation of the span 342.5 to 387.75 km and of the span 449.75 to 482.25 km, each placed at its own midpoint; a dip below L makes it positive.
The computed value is 2.51 km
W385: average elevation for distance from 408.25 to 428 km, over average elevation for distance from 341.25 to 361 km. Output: 0.90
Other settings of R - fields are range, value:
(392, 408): 33.3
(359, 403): 32.6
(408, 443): 28.2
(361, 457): 31.2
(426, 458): 29.5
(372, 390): 32.9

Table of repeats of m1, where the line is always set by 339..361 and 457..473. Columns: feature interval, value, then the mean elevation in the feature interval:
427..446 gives 2.27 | 27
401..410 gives -0.68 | 33.9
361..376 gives 0.13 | 32.4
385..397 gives -0.02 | 32.1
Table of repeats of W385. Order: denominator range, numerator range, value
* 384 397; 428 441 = 0.78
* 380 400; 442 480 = 0.93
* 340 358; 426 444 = 0.78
